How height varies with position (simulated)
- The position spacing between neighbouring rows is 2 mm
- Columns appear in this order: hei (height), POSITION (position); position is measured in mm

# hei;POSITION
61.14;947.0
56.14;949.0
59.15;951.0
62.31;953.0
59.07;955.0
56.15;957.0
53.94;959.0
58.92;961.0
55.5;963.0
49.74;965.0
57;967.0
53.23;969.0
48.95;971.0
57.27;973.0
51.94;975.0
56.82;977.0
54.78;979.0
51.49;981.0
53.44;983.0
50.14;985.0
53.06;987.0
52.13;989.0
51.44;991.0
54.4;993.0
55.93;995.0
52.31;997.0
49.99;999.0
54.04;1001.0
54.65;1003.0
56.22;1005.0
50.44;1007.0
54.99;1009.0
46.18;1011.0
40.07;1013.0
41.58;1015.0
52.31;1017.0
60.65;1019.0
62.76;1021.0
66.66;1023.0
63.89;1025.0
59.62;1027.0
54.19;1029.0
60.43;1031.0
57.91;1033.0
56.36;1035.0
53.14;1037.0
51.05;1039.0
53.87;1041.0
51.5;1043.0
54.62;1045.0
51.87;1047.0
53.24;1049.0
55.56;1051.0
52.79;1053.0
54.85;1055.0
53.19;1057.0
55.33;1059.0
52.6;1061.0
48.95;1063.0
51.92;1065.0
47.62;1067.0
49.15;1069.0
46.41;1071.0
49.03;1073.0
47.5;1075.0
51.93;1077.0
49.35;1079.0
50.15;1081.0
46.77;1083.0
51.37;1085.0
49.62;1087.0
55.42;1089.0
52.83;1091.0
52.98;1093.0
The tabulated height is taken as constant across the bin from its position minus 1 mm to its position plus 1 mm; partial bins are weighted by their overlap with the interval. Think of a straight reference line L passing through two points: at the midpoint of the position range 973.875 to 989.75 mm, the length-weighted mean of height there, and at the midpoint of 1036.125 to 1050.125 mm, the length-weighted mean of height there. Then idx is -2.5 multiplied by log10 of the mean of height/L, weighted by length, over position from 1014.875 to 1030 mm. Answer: -0.11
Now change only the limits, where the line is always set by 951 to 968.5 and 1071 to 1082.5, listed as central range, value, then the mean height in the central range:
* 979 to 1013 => 0.04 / 52.3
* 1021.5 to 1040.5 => -0.12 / 58.1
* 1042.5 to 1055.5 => -0.05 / 53.5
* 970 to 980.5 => 0.04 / 53.8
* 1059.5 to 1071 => 0.00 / 50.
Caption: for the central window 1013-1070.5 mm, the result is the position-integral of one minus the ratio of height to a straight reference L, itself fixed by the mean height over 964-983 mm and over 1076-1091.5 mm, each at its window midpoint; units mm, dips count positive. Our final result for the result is -2.62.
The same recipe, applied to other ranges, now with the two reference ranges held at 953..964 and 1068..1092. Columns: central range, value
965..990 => 1.28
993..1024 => 0.53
